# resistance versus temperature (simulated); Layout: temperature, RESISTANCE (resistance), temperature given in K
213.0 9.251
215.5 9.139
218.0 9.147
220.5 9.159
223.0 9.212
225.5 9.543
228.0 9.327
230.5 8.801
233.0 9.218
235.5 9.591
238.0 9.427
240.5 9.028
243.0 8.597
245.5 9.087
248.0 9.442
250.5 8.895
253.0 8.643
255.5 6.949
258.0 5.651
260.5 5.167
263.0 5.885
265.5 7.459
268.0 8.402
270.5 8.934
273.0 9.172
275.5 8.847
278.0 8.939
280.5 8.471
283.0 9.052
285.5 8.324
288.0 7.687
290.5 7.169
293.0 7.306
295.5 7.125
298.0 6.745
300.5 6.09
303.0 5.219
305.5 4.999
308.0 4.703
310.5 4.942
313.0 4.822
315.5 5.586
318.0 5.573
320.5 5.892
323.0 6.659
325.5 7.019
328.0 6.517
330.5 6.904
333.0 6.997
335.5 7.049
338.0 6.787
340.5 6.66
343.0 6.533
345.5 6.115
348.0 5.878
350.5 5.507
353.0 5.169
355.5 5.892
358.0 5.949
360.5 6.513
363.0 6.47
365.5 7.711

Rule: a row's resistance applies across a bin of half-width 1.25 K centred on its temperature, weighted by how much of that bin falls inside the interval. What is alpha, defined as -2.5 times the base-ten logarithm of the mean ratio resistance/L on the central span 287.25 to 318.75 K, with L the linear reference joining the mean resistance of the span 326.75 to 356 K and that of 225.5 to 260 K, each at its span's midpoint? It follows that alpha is 0.21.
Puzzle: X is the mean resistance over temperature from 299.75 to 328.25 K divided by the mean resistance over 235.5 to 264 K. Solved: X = 0.7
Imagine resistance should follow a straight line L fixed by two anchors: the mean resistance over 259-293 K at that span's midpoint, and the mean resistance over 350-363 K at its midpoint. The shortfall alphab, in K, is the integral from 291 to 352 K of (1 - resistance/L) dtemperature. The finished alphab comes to 5.2 K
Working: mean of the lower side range 7.92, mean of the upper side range 5.89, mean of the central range 6.16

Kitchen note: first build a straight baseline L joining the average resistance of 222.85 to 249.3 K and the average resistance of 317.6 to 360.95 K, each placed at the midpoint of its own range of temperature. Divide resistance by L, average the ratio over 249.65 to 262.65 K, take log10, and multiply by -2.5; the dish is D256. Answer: 0.24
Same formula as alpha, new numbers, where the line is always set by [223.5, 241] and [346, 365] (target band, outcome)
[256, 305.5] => 0.08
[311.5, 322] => 0.27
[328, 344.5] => -0.05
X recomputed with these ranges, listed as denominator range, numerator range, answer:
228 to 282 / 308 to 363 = 0.73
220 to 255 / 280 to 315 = 0.72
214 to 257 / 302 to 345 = 0.67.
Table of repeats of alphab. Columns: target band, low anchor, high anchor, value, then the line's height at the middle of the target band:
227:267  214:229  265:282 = 3.5 K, 8.96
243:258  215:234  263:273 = 0.3 K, 8.53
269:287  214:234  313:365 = -2.2 K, 7.82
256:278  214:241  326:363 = 1.9 K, 8.26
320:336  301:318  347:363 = -3.9 K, 5.43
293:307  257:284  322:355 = 2.1 K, 7.22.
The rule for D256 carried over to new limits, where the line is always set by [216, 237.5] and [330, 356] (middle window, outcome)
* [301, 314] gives 0.40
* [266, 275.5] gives -0.08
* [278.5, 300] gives 0.00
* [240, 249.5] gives -0.03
